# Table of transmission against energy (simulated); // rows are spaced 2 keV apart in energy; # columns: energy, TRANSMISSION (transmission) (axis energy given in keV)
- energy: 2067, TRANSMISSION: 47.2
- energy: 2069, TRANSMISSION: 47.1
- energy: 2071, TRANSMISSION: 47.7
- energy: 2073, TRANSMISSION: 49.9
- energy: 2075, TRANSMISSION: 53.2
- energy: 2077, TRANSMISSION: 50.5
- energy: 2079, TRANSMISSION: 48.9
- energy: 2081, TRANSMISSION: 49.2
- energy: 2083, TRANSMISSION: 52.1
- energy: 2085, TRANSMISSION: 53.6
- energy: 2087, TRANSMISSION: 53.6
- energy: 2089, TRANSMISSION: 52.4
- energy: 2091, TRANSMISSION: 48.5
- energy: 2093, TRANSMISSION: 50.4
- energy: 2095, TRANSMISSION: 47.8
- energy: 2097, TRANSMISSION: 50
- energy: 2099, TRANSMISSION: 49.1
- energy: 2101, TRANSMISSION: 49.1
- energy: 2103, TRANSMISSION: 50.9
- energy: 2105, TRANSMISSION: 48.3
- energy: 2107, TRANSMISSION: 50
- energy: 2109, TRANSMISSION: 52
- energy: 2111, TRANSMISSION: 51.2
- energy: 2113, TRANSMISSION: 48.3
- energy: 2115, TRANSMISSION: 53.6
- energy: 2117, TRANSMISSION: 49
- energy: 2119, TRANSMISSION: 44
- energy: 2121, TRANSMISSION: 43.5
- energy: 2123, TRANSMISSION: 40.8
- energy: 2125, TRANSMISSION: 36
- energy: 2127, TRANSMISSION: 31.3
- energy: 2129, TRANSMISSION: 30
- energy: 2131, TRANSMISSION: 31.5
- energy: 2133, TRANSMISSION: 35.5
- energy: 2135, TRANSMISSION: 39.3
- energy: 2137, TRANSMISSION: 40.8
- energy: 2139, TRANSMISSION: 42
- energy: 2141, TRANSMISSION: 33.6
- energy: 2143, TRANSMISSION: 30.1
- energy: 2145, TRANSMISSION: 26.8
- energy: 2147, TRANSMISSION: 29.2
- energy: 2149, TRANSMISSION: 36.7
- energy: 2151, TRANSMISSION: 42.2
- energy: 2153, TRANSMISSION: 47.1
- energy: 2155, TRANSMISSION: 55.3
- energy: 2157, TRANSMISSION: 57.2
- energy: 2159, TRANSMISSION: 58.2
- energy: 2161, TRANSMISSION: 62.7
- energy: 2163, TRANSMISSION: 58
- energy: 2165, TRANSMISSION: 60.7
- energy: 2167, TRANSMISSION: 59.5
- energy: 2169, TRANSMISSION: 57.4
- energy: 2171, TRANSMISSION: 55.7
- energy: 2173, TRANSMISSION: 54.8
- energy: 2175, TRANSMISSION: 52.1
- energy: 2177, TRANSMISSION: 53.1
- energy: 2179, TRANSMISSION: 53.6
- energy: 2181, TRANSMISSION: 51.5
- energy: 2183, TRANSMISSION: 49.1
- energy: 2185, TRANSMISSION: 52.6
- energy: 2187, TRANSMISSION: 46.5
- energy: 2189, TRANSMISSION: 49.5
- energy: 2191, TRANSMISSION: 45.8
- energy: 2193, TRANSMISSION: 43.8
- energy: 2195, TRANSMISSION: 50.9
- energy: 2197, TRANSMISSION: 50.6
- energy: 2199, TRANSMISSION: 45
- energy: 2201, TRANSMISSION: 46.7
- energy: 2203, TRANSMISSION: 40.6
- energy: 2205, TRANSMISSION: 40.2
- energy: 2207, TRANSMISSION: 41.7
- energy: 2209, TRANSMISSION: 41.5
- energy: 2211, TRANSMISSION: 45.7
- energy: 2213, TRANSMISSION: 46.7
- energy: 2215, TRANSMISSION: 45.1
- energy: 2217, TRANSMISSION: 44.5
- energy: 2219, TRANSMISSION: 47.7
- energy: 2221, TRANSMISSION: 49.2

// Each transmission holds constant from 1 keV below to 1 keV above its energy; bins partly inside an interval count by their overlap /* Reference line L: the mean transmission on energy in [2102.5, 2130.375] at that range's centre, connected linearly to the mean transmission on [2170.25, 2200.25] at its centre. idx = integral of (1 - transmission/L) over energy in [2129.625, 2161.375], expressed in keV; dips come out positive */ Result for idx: 4.0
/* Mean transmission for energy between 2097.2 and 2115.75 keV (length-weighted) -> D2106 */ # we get 50.2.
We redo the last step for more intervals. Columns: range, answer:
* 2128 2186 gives 46.8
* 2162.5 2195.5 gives 52.6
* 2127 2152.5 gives 34.9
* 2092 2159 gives 43.3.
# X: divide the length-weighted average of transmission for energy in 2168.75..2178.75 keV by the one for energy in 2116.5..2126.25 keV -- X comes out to 1.3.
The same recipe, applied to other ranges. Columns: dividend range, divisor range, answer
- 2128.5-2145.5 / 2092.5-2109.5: 0.70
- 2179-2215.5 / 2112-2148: 1.22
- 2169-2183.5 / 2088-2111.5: 1.07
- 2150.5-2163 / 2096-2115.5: 1.09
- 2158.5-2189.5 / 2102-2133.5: 1.25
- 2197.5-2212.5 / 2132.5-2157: 1.11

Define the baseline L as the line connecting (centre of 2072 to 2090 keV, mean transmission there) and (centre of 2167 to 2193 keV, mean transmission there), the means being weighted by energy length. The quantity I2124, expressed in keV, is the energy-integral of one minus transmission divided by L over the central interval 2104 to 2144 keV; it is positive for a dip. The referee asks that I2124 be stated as 7.8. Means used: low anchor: 51.5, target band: 41.5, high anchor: 51.8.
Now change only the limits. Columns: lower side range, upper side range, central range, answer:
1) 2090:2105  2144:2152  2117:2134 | 1.47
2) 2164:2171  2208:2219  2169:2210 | 2.93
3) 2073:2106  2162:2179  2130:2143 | 4.17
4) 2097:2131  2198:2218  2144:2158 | 0.79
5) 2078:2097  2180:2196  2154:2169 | -2.89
